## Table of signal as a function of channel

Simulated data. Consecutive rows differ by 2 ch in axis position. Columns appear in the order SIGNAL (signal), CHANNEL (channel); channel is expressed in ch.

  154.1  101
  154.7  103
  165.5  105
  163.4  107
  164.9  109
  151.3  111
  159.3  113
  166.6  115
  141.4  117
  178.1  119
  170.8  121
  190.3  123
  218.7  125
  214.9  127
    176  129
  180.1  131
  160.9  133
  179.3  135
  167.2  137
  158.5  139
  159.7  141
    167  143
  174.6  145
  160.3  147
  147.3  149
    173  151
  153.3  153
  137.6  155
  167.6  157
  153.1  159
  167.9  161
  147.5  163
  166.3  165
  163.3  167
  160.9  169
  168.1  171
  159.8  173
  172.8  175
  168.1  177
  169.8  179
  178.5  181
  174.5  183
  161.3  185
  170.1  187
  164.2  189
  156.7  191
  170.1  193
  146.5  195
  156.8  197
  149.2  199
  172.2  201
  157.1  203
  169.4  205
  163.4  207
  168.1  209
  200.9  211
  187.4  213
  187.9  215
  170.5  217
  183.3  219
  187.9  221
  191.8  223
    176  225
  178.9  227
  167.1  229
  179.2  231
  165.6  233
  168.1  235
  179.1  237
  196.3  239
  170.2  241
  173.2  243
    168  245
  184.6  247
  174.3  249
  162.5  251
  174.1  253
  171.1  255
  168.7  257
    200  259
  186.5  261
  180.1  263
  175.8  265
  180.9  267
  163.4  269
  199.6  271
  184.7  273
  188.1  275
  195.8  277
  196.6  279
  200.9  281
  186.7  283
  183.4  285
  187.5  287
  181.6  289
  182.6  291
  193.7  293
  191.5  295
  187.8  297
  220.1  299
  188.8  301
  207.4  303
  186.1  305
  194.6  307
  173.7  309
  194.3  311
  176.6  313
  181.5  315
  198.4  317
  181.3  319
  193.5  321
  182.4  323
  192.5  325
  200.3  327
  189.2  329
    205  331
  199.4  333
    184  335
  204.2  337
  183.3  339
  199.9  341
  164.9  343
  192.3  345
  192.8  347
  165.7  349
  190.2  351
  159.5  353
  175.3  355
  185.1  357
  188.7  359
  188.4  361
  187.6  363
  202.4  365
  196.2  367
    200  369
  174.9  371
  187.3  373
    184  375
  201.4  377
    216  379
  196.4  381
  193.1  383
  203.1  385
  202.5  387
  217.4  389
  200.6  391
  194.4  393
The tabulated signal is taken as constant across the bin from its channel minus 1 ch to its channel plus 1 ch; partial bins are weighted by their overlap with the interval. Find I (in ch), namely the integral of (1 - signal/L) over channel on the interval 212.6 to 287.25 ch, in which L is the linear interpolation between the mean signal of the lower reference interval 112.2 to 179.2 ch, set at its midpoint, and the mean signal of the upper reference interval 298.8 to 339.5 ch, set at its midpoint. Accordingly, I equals 0.5 ch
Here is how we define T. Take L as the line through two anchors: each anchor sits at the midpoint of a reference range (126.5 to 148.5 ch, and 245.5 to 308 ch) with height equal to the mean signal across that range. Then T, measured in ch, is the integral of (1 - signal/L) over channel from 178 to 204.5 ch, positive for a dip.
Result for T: 1.97 ch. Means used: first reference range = 171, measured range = 164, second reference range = 186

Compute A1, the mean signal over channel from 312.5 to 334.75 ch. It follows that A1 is 191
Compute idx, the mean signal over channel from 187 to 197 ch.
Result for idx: 160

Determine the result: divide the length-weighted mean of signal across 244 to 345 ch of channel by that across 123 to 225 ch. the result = 1.10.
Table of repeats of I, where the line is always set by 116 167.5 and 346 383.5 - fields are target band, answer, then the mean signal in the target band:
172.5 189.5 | 0.3 ch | 169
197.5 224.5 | -0.2 ch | 176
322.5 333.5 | -0.6 ch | 195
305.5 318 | -0.2 ch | 186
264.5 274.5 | -0.1 ch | 181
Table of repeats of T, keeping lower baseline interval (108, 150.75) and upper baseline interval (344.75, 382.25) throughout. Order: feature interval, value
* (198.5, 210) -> 0.8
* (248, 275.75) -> 0.3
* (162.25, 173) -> 0.8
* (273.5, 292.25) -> -0.7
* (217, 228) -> -0.3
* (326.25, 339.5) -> -0.6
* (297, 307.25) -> -0.8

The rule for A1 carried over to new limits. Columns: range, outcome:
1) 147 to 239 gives 168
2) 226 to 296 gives 181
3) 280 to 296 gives 188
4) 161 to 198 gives 164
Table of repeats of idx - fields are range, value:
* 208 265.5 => 179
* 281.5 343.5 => 190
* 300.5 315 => 188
